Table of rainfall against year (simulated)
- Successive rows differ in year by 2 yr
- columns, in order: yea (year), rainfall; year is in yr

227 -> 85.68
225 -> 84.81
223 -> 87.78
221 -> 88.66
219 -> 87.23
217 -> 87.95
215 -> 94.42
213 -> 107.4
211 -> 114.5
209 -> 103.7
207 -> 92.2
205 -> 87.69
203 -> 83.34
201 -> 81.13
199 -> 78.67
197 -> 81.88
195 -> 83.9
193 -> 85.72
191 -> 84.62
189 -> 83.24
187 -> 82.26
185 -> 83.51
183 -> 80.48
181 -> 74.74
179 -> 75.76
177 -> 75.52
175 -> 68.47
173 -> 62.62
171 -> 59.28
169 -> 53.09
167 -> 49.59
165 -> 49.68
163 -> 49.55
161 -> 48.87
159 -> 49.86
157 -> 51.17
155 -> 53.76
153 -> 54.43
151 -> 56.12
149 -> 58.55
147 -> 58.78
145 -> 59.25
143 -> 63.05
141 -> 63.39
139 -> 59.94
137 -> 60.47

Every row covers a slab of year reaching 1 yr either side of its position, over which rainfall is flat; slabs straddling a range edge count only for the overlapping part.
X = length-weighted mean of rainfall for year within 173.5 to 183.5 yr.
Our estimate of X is 74.1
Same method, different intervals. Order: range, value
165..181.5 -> 63.7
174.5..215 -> 85.9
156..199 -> 68.5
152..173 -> 52.4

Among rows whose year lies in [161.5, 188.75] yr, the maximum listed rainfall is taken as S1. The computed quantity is 83.51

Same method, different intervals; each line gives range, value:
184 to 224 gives 114.5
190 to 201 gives 85.72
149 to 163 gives 58.55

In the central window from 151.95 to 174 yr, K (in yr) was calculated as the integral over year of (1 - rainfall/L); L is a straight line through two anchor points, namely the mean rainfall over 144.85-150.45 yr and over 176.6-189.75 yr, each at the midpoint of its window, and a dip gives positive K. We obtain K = 4.77 yr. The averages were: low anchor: 58.6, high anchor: 79.5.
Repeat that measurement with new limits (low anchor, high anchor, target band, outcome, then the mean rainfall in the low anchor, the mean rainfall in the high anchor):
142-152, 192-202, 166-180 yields 1.6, 59.1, 82.3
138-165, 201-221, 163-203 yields 1.9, 55.7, 94.3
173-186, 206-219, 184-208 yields 0.8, 75.4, 99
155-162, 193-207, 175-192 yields -2.1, 50.5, 83.7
